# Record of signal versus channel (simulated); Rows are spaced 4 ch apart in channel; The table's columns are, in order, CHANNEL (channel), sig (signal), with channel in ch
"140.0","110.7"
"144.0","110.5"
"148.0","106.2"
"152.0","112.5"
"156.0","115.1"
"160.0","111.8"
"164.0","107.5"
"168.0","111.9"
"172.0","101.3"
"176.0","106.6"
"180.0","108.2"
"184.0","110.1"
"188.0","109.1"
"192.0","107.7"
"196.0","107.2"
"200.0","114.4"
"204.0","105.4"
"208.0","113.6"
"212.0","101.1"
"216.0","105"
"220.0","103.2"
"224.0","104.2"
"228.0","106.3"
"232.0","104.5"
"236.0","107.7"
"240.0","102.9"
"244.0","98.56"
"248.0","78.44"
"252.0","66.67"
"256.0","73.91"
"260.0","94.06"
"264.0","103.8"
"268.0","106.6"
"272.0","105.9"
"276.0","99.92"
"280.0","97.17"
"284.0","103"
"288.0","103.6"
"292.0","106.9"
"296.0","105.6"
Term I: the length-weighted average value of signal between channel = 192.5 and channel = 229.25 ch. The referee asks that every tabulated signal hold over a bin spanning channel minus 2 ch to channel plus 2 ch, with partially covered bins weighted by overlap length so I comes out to 107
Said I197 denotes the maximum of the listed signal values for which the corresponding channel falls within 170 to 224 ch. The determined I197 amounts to 114.4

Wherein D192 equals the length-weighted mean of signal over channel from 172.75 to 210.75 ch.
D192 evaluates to 109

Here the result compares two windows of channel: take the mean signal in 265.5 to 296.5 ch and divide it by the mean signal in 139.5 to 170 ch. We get 0.9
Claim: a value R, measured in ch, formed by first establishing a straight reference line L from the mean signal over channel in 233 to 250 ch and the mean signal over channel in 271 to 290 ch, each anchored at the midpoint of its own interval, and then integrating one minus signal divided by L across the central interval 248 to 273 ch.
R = 2.4 ch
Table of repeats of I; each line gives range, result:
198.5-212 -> 110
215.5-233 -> 105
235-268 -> 91.2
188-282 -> 101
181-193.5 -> 109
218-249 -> 101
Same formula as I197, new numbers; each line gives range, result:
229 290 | 107.7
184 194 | 110.1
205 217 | 113.6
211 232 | 106.3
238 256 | 102.9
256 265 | 103.8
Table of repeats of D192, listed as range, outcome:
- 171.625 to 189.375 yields 108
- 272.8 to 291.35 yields 102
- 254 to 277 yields 97.3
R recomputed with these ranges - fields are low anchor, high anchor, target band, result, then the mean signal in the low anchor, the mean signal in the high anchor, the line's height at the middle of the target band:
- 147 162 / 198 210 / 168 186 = 0.7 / 112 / 111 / 111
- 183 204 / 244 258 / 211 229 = -1.9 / 109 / 76.7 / 94.2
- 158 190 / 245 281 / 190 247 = -3.0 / 108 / 91.9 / 100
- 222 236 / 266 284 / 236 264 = 4.2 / 105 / 102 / 104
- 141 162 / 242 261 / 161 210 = -3.7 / 111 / 81.7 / 101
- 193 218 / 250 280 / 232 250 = 0.3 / 108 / 93.3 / 99.1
